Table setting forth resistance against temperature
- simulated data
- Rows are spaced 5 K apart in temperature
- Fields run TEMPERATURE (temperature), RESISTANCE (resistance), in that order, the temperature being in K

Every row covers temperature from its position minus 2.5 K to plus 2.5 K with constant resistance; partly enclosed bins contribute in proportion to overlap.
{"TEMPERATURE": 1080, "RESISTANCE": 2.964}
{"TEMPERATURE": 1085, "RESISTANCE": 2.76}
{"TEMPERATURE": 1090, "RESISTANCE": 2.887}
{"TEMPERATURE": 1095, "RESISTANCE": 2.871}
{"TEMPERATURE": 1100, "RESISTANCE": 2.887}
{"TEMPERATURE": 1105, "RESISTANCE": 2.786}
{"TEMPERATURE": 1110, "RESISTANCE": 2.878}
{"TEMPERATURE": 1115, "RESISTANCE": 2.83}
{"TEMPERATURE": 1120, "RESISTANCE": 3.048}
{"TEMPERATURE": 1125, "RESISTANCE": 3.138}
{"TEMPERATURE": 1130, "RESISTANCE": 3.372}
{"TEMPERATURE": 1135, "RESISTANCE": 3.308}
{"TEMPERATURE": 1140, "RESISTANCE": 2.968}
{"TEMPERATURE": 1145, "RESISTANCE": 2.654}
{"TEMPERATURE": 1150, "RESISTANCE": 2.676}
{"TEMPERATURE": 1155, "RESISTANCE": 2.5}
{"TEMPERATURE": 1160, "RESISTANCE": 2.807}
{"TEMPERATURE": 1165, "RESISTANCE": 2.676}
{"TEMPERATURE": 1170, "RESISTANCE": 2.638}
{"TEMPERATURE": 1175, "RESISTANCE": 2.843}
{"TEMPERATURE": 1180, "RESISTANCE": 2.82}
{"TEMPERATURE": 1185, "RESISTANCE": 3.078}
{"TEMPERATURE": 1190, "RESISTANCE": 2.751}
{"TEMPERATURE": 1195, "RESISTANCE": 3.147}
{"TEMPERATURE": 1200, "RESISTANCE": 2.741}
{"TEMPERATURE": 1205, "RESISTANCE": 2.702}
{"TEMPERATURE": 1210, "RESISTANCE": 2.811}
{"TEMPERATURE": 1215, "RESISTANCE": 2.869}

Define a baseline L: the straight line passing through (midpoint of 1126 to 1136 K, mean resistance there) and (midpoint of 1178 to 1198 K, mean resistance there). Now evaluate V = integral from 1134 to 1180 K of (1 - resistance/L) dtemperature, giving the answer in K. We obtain 5.5 K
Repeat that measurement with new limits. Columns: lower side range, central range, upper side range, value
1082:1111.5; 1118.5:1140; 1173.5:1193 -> -2.53 K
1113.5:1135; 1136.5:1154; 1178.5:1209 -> 1.61 K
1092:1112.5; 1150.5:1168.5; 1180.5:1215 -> 1.27 K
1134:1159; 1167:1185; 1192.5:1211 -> 0.11 K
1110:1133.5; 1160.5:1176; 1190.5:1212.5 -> 1.18 K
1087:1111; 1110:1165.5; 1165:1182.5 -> -2.15 K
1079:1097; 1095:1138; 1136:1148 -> -2.33 K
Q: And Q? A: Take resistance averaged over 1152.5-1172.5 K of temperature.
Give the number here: 2.66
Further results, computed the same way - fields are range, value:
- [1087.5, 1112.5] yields 2.86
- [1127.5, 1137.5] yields 3.34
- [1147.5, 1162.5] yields 2.66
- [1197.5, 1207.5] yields 2.72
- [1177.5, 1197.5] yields 2.95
